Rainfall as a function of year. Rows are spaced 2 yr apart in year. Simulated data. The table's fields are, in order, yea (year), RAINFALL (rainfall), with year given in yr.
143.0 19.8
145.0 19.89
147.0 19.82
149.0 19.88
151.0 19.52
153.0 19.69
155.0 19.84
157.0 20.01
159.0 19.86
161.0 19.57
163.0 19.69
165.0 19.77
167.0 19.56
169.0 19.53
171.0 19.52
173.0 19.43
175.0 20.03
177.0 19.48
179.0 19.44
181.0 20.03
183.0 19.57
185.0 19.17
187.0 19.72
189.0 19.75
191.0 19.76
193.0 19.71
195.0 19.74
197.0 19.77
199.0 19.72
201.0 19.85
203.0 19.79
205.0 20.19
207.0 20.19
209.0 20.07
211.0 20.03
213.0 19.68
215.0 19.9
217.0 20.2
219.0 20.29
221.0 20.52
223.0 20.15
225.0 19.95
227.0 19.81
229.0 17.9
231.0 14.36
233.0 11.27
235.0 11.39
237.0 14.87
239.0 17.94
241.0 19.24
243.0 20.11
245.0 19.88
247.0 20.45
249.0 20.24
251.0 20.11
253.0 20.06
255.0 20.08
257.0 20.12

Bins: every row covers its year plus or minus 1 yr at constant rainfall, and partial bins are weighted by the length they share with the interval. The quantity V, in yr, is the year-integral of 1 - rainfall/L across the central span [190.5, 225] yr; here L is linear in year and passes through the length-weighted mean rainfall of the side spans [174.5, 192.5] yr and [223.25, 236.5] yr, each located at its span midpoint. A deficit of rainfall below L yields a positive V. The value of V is -4.4 yr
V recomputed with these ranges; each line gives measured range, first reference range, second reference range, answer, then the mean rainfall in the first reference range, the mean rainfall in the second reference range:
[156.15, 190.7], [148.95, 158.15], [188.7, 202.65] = 0.2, 19.8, 19.8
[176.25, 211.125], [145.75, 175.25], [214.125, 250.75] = -1.3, 19.7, 18.3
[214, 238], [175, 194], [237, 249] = 2.2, 19.6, 19.2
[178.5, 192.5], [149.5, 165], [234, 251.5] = -0.3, 19.7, 18.2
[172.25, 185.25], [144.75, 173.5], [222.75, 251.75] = -0.3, 19.7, 17.8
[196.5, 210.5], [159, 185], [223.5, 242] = -1.6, 19.6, 16.4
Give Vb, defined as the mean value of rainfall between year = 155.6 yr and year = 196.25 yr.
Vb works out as 19.7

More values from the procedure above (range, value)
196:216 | 19.9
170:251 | 19.1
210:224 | 20.1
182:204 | 19.7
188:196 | 19.7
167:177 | 19.6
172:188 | 19.6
